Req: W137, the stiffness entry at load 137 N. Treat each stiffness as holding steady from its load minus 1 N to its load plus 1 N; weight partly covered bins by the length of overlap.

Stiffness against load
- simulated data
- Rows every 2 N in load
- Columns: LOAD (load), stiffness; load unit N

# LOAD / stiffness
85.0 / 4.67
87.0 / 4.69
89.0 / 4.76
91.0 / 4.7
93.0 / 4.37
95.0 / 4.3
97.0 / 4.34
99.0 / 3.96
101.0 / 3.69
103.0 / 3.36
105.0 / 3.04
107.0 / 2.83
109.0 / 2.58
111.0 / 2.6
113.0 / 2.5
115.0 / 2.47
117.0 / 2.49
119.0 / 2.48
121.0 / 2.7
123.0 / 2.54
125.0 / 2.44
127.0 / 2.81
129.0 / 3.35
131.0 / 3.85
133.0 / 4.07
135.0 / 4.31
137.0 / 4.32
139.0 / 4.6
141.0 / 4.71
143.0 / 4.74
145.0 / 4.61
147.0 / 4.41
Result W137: 4.32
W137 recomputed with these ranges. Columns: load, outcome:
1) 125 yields 2.44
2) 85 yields 4.67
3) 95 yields 4.3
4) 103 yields 3.36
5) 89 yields 4.76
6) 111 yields 2.6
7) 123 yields 2.54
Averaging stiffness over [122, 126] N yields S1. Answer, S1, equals 2.49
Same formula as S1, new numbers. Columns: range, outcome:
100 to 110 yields 3.1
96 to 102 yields 4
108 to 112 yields 2.59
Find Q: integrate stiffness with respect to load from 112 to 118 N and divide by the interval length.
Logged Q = 2.49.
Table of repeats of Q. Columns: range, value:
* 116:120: 2.49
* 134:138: 4.31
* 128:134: 3.76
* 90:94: 4.54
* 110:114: 2.55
